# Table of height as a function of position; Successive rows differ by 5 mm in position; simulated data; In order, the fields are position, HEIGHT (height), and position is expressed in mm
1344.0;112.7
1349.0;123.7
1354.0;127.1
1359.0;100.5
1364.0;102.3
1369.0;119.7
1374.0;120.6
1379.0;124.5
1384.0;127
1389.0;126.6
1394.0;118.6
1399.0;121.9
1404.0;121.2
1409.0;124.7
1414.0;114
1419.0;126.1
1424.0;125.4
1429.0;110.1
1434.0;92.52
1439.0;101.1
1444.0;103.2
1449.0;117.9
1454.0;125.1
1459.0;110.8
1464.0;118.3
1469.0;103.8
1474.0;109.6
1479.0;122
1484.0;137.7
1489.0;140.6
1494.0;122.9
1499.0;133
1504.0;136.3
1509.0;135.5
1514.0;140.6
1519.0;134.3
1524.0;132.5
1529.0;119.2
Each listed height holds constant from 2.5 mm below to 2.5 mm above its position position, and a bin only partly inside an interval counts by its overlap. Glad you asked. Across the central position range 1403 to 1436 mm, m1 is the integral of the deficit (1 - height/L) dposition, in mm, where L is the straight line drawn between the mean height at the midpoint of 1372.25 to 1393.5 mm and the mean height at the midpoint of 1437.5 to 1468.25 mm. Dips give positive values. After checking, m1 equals 0.5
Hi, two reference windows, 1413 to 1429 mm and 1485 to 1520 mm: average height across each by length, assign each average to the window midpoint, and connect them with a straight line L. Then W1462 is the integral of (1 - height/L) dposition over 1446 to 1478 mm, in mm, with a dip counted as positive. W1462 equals 3.34 mm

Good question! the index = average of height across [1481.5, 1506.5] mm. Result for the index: 134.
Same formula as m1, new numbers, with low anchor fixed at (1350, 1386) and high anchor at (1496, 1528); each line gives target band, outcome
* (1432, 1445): 2.8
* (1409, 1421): 0.2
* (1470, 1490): 0.9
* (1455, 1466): 1.1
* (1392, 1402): 0.0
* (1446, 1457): 0.6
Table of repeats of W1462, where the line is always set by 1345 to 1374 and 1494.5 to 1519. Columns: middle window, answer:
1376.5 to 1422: -0.89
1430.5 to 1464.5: 4.75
